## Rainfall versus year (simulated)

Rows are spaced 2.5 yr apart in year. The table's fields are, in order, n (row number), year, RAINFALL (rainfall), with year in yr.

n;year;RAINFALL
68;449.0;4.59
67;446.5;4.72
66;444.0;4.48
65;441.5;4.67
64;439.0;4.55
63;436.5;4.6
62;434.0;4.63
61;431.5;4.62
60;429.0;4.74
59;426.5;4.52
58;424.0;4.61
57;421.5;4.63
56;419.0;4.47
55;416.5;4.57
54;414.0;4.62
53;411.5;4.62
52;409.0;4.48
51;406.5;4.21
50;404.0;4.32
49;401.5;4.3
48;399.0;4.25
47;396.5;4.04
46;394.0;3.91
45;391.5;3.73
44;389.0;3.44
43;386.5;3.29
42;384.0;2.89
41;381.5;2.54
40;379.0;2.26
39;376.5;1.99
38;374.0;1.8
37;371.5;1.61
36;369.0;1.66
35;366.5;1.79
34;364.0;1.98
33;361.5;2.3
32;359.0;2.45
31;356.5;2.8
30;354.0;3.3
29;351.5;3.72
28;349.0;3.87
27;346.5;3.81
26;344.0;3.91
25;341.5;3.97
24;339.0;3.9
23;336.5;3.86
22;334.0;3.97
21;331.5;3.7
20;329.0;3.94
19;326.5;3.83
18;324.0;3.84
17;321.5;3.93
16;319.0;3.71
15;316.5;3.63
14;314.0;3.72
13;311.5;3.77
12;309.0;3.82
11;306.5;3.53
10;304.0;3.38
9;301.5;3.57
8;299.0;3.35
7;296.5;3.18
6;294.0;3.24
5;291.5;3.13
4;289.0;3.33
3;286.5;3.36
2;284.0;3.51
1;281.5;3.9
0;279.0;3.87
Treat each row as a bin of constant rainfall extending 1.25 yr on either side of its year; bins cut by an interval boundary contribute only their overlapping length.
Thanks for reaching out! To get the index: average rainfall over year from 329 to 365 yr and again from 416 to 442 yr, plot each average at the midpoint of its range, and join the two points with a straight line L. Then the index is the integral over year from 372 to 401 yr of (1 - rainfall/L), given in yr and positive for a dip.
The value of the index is 6.67 yr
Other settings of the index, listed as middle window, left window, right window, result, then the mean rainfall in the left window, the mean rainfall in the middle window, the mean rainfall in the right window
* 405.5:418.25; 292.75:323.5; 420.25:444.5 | -0.2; 3.58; 4.5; 4.61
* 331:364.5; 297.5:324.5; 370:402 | -0.6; 3.65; 3.42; 3.04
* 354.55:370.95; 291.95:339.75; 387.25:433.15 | 7.4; 3.67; 2.19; 4.33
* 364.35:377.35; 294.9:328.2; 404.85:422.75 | 7.4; 3.64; 1.78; 4.51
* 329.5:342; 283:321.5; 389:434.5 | -0.4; 3.5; 3.88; 4.37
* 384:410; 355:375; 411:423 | -2.3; 2.07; 3.94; 4.58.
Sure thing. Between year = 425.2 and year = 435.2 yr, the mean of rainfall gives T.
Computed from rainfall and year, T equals 4.63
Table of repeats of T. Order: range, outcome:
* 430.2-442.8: 4.61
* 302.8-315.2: 3.64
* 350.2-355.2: 3.52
